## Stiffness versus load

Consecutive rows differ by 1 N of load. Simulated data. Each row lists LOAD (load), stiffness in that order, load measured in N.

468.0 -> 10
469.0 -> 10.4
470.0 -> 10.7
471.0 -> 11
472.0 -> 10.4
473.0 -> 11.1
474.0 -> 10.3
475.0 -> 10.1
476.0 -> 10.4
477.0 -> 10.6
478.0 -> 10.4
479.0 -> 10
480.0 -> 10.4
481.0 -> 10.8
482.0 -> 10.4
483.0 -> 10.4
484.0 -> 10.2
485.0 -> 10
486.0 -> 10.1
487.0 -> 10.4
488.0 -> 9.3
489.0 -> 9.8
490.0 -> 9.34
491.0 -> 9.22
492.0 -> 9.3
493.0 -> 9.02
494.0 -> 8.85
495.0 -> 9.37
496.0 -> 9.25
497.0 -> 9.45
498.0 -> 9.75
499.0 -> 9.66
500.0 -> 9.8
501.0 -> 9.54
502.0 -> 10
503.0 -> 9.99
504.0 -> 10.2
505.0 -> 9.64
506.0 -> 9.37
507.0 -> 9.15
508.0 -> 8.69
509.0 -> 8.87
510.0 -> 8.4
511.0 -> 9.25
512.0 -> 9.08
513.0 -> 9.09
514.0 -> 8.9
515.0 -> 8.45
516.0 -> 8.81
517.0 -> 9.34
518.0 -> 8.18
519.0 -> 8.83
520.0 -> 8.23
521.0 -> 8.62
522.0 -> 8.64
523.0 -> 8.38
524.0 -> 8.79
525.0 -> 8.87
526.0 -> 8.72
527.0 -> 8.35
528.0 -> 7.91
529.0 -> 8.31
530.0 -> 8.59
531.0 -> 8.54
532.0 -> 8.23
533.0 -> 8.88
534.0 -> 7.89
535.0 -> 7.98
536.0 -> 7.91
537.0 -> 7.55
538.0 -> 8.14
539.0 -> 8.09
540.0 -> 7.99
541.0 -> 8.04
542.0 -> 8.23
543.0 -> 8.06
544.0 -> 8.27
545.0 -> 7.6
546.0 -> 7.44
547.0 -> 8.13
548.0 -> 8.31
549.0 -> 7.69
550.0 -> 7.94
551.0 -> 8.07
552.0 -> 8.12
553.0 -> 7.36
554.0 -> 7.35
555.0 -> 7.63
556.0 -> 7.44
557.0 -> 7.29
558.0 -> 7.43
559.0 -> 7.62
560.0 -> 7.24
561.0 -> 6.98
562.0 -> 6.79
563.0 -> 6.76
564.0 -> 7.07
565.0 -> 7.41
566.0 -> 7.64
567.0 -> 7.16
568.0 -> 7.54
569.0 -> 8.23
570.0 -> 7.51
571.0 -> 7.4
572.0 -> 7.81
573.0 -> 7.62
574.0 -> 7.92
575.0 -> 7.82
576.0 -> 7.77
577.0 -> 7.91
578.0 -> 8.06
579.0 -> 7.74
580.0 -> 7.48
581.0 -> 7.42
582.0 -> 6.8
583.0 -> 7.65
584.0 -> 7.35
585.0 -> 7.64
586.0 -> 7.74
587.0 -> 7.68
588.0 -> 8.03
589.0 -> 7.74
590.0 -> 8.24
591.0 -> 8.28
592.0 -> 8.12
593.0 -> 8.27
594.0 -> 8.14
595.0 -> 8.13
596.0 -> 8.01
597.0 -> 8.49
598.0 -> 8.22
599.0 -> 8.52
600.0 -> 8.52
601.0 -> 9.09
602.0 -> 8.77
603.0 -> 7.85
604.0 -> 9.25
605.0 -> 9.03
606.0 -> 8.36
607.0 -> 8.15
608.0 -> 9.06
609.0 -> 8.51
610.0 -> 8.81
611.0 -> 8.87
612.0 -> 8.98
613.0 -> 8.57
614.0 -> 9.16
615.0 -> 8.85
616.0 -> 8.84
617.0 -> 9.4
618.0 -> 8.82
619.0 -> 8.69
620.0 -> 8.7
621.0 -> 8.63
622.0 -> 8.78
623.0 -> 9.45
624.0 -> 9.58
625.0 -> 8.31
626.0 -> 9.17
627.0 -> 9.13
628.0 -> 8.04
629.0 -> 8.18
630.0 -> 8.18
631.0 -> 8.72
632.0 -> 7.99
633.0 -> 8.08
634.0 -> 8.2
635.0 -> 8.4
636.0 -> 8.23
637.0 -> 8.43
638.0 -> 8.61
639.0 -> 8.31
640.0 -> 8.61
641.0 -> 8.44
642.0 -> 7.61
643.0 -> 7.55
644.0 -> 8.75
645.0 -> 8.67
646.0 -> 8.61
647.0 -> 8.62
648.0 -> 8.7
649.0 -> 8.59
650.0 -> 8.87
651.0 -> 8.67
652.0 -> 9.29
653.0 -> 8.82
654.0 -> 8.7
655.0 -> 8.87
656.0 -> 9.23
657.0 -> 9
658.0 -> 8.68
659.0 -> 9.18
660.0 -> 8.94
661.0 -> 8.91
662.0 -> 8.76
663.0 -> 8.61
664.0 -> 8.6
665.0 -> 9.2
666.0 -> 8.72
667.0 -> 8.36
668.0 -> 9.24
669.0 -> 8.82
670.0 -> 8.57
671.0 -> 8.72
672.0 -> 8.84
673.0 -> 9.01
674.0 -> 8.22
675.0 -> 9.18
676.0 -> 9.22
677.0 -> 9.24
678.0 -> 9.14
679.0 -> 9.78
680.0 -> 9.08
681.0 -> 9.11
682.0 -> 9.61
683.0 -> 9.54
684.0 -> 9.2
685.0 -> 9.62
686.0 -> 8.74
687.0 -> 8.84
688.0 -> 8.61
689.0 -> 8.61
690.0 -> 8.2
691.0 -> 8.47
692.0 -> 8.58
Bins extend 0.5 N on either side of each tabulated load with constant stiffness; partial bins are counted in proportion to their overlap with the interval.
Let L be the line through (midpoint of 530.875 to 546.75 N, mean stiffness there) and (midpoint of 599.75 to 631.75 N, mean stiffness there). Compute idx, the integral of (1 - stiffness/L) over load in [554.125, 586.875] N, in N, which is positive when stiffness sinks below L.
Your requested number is 3.3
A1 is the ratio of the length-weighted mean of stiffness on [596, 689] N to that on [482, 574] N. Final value 1.03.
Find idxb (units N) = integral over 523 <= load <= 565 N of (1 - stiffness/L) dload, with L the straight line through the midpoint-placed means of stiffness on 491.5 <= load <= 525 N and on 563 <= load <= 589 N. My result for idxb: 2.17 N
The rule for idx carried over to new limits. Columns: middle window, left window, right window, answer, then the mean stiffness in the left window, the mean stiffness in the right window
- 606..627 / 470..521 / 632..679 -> 0.1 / 9.62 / 8.7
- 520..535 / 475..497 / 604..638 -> 1.7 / 9.88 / 8.68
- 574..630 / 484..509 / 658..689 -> 5.1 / 9.55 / 8.98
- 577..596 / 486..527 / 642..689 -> 2.5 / 9.16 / 8.88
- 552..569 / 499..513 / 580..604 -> 2.4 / 9.38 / 8.04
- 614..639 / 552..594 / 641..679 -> -1.0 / 7.6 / 8.78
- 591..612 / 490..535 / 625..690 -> 0.7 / 8.96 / 8.74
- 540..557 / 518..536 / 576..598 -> 0.8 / 8.43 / 7.86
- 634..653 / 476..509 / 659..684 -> 1.3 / 9.76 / 8.98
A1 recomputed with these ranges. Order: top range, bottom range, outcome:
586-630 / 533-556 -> 1.08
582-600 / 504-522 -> 0.90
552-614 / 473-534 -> 0.85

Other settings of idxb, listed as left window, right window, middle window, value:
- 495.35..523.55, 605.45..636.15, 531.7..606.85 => 8.61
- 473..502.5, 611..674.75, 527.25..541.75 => 2.10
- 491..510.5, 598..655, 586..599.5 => 1.08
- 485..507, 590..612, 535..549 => 1.75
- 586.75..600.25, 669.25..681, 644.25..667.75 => -0.02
